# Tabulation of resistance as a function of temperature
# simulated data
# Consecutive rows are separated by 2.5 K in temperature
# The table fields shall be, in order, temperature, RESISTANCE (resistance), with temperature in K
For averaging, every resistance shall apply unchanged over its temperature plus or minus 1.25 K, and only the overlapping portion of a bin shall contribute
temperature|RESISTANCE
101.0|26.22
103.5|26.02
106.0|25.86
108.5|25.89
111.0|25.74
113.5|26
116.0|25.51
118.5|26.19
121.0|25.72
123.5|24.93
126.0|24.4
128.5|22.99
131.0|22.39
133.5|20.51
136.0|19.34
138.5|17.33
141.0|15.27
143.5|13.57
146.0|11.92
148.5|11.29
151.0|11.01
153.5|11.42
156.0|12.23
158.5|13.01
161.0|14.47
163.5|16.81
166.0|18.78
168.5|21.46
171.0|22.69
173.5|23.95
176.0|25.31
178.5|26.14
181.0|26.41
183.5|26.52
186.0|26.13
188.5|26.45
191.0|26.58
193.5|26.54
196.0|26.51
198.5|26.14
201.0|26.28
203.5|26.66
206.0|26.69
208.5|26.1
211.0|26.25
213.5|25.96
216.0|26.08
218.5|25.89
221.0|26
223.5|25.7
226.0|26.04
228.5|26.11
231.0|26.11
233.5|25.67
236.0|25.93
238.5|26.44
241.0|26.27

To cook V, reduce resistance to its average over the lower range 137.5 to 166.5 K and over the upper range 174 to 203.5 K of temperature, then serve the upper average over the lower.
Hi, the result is 1.90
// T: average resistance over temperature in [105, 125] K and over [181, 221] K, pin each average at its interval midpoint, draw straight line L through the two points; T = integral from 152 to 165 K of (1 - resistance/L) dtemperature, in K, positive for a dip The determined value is 6.2 K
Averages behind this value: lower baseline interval 25.7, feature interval 13.6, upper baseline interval 26.3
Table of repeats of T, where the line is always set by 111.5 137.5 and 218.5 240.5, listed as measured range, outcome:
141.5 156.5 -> 7.56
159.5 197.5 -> 2.08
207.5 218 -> -0.18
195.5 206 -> -0.42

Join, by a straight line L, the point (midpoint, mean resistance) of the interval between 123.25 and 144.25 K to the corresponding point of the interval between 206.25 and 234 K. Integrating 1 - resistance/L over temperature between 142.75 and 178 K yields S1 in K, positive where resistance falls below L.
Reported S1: 8.8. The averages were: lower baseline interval 20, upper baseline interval 26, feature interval 16.5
